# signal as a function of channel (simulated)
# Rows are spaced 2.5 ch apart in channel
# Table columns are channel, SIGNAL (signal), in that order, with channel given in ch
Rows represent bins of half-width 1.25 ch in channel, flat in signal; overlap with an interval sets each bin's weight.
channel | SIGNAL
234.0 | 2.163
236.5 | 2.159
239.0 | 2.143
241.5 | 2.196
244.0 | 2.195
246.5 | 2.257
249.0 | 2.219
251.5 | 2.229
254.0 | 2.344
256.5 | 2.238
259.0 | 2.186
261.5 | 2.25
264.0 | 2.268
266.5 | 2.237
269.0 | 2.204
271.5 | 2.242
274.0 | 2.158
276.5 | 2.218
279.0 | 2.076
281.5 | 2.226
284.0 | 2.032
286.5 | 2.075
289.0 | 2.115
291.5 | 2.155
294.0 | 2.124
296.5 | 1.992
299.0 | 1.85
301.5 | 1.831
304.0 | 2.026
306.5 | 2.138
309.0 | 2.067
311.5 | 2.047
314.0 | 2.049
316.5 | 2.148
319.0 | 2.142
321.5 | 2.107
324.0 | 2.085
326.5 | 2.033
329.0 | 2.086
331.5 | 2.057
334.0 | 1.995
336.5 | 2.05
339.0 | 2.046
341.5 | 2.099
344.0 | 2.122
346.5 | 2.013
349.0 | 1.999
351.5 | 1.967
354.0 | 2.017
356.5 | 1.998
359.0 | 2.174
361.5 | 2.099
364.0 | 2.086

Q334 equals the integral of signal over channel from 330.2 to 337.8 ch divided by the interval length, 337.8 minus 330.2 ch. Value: 2.03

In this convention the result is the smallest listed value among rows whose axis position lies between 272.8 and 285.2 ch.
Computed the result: 2.032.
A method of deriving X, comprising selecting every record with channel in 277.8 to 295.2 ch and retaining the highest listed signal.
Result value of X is 2.226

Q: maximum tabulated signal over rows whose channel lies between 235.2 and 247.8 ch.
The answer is 2.257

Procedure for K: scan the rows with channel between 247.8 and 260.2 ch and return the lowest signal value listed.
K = 2.186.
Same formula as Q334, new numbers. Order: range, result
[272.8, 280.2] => 2.15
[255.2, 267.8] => 2.24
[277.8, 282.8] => 2.15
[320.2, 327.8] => 2.08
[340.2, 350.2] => 2.06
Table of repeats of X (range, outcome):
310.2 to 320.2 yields 2.148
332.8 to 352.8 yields 2.122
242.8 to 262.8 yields 2.344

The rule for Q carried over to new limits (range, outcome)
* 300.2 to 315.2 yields 2.138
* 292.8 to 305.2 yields 2.124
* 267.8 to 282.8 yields 2.242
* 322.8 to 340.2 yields 2.086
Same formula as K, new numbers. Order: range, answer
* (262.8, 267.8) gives 2.237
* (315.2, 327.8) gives 2.033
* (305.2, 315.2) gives 2.047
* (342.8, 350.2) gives 1.999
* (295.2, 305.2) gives 1.831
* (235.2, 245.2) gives 2.143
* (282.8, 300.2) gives 1.85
